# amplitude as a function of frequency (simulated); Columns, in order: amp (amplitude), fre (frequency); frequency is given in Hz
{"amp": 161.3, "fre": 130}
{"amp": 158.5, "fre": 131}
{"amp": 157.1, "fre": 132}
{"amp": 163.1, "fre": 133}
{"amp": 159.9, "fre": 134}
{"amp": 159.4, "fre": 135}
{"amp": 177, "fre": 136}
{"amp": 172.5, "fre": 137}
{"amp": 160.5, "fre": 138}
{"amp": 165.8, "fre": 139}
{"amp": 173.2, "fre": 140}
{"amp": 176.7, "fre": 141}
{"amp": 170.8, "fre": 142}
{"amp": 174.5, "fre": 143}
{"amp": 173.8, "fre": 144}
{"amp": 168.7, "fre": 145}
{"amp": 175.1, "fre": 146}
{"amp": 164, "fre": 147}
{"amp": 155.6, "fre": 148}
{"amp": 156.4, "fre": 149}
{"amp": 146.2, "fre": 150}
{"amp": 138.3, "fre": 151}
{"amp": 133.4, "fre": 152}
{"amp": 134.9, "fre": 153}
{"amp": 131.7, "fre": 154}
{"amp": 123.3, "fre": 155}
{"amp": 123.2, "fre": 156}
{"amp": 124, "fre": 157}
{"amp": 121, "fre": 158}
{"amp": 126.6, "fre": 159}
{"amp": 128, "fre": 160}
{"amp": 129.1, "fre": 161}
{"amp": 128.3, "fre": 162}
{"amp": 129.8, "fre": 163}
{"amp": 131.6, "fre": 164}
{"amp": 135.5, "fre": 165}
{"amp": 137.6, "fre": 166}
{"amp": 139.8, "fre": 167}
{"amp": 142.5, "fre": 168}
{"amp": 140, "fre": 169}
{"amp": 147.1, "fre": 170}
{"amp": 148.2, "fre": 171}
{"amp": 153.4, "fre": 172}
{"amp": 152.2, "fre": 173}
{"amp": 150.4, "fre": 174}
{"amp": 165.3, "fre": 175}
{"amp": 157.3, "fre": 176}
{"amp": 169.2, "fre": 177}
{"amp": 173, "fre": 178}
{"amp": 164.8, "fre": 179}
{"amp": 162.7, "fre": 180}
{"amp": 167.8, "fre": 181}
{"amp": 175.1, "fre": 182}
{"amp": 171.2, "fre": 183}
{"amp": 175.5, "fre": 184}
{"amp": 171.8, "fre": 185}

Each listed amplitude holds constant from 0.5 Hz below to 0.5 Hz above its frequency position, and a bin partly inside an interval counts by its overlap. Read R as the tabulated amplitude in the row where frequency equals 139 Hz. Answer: 165.8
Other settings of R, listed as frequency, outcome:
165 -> 135.5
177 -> 169.2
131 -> 158.5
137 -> 172.5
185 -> 171.8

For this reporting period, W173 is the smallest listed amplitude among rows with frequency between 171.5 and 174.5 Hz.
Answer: 150.4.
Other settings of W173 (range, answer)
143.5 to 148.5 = 155.6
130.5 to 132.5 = 157.1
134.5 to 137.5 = 159.4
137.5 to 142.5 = 160.5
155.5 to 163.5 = 121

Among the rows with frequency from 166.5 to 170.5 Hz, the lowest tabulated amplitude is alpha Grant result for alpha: 139.8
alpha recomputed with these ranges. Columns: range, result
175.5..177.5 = 157.3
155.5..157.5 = 123.2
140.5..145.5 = 168.7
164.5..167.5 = 135.5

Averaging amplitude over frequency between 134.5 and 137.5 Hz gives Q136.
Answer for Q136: 170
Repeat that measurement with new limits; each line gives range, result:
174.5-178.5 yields 166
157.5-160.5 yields 125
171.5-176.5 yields 156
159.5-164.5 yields 129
